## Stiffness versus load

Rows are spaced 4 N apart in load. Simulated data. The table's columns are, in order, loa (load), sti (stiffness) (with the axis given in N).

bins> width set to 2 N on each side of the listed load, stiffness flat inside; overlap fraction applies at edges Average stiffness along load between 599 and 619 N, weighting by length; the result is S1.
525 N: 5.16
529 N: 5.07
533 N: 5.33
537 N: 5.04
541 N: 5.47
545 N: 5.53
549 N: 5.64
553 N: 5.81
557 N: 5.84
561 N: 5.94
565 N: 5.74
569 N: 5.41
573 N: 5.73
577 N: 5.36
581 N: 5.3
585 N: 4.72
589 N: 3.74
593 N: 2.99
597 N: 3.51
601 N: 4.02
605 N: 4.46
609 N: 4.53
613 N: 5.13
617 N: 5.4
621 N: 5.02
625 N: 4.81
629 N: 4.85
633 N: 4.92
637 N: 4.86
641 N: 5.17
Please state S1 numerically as 4.71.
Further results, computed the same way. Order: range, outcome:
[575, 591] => 4.78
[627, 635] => 4.88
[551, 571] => 5.75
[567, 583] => 5.45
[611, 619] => 5.27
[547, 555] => 5.72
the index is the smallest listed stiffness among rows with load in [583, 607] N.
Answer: 2.99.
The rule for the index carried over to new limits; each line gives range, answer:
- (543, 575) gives 5.41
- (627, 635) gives 4.85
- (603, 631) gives 4.46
